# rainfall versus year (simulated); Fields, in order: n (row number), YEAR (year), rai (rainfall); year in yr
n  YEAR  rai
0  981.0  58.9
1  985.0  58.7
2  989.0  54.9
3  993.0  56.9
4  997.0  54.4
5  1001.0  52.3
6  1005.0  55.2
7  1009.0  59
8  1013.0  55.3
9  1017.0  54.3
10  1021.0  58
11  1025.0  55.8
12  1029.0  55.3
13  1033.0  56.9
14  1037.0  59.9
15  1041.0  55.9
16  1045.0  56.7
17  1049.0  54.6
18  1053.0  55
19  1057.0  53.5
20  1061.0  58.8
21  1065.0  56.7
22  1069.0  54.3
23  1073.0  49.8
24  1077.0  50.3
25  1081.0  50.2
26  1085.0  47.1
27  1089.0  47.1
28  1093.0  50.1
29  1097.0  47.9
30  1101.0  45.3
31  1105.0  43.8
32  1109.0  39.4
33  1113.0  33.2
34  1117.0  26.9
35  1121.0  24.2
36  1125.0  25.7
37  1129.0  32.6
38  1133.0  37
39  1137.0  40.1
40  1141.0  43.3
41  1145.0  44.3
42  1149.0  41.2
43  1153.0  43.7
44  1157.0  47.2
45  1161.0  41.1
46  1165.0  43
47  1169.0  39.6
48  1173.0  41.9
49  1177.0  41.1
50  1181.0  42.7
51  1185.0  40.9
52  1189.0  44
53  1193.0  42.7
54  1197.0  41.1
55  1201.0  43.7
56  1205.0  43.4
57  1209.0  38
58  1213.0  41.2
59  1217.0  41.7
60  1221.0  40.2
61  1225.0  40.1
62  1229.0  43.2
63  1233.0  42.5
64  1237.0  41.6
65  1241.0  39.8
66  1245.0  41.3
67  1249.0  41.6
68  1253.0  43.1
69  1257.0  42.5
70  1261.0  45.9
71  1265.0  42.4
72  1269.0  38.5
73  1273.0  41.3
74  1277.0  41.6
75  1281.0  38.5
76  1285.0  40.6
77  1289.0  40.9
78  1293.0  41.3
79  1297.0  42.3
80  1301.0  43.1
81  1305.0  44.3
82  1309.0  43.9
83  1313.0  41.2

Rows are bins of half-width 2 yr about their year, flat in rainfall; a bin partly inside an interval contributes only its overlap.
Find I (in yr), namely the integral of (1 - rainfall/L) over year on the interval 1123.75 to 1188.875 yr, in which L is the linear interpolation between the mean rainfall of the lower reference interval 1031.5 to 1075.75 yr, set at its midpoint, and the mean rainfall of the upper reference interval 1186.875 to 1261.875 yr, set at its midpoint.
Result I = 9.1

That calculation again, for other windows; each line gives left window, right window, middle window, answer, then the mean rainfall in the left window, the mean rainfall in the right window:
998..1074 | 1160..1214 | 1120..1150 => 6.55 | 55.7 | 41.8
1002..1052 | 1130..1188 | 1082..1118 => 4.06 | 56.3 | 41.8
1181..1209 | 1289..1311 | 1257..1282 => 0.63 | 42.3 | 42.8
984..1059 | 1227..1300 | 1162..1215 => 4.90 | 55.9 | 41.6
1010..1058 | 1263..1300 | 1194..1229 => 2.97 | 56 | 40.9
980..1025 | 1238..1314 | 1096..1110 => 1.84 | 56.1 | 41.8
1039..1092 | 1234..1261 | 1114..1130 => 7.16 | 53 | 42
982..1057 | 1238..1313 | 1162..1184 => 2.73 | 56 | 41.8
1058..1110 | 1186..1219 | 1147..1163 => 0.60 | 49.6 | 41.9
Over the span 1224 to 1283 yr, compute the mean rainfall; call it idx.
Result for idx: 41.6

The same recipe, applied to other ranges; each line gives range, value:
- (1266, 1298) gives 40.6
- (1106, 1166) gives 37.5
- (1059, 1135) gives 43.2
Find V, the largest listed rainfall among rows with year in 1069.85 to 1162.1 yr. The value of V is 50.3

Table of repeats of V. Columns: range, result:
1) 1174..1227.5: 44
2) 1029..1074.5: 59.9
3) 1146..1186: 47.2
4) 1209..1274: 45.9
